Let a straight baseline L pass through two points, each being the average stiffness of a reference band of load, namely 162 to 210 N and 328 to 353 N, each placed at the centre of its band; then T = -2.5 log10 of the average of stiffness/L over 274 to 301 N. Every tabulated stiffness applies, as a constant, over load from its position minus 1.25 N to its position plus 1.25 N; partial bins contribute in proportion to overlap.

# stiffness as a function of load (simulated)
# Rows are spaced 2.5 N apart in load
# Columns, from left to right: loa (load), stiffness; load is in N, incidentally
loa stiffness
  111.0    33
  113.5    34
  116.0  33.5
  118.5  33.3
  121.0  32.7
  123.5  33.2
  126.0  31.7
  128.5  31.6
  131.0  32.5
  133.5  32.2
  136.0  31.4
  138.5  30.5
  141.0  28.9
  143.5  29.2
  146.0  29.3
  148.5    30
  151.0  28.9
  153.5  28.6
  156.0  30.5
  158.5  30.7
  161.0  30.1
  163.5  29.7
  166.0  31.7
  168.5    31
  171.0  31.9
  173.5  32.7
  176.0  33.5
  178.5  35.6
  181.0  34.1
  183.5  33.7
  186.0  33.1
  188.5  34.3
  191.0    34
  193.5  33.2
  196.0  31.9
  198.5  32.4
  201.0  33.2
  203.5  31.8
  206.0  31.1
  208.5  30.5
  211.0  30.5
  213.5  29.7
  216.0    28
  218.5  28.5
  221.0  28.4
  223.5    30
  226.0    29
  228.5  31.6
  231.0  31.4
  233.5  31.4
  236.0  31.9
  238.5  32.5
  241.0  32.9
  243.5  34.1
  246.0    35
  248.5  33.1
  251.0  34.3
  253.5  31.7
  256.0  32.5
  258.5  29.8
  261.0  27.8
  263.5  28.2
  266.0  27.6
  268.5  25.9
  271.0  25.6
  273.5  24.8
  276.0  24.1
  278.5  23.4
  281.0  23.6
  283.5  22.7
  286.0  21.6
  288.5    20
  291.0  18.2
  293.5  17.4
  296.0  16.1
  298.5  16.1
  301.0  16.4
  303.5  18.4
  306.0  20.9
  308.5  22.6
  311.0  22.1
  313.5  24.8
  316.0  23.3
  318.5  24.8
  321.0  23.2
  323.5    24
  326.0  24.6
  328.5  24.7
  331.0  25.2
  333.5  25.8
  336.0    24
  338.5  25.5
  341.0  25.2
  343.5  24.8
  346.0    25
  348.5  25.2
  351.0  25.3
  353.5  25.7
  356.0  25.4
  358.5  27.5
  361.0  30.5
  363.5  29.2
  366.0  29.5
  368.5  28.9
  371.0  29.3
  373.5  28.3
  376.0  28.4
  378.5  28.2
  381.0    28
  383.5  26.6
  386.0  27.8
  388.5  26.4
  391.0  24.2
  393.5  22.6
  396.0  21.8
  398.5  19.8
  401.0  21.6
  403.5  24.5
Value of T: 0.34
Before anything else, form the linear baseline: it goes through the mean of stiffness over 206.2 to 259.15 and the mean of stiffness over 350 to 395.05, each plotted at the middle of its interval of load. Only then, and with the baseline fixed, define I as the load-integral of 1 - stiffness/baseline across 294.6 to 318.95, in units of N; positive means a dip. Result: 7.3 N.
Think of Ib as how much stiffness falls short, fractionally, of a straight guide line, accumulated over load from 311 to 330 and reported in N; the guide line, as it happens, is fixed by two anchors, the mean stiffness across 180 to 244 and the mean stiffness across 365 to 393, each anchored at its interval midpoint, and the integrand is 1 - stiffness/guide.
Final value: 3.24 N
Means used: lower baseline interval 31.6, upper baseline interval 27.6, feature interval 24.1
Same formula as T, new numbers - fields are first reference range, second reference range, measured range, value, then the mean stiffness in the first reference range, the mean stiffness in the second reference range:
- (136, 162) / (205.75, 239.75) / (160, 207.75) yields -0.089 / 29.7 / 30.3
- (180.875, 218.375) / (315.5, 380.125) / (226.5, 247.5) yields -0.069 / 31.9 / 26.3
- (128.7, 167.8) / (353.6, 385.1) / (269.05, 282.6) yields 0.194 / 30.3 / 28.2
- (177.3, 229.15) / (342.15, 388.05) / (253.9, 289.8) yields 0.164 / 31.6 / 27.4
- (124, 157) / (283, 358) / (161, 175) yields -0.073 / 30.5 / 22.7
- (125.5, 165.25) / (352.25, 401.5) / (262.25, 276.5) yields 0.087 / 30.4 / 26.6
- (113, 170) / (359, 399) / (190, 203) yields -0.094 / 31.1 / 27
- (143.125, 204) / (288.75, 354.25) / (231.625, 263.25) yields -0.179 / 31.8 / 22.6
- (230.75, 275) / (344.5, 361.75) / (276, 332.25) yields 0.292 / 30.5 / 26.2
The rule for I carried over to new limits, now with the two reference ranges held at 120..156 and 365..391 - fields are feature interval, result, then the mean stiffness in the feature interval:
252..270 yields 0.13 N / 29.1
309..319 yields 1.78 N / 23.6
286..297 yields 4.02 N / 18.4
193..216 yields -1.05 N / 31.3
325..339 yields 1.74 N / 24.9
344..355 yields 1.17 N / 25.3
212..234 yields 0.01 N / 29.7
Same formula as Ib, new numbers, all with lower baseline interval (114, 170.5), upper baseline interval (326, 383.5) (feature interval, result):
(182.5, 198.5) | -1.7 N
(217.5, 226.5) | 0.1 N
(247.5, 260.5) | -1.5 N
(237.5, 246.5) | -1.4 N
